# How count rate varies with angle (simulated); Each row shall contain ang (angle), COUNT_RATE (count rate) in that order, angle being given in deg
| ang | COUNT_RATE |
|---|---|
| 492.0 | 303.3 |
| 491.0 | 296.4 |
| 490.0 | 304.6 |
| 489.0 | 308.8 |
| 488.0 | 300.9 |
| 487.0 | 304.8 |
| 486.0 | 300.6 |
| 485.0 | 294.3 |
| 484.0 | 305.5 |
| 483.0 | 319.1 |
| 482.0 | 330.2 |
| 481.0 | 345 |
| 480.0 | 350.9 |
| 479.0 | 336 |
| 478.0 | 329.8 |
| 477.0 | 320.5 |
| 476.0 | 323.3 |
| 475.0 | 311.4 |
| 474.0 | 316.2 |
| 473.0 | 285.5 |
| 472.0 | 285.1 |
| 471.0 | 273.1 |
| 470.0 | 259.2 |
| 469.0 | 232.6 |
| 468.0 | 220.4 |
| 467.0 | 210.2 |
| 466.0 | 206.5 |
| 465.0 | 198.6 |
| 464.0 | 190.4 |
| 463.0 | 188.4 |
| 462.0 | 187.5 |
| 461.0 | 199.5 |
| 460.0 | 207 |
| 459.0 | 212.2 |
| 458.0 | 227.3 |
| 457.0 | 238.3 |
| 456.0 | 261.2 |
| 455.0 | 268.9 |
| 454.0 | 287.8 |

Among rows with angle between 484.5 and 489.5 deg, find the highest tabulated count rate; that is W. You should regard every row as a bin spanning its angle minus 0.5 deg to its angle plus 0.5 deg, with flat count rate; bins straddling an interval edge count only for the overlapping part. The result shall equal 308.8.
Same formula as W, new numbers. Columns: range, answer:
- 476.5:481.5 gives 350.9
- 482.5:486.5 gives 319.1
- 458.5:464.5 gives 212.2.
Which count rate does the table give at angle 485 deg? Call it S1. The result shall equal 294.3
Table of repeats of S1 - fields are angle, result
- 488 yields 300.9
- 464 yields 190.4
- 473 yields 285.5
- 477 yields 320.5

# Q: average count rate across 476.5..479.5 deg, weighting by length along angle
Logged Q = 329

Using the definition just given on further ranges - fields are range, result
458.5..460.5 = 210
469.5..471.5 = 266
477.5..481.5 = 340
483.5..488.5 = 301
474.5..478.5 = 321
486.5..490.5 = 305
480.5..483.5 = 331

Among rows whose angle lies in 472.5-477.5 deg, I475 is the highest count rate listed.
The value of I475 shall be 323.3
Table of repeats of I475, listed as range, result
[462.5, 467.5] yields 210.2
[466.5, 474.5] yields 316.2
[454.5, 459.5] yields 268.9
